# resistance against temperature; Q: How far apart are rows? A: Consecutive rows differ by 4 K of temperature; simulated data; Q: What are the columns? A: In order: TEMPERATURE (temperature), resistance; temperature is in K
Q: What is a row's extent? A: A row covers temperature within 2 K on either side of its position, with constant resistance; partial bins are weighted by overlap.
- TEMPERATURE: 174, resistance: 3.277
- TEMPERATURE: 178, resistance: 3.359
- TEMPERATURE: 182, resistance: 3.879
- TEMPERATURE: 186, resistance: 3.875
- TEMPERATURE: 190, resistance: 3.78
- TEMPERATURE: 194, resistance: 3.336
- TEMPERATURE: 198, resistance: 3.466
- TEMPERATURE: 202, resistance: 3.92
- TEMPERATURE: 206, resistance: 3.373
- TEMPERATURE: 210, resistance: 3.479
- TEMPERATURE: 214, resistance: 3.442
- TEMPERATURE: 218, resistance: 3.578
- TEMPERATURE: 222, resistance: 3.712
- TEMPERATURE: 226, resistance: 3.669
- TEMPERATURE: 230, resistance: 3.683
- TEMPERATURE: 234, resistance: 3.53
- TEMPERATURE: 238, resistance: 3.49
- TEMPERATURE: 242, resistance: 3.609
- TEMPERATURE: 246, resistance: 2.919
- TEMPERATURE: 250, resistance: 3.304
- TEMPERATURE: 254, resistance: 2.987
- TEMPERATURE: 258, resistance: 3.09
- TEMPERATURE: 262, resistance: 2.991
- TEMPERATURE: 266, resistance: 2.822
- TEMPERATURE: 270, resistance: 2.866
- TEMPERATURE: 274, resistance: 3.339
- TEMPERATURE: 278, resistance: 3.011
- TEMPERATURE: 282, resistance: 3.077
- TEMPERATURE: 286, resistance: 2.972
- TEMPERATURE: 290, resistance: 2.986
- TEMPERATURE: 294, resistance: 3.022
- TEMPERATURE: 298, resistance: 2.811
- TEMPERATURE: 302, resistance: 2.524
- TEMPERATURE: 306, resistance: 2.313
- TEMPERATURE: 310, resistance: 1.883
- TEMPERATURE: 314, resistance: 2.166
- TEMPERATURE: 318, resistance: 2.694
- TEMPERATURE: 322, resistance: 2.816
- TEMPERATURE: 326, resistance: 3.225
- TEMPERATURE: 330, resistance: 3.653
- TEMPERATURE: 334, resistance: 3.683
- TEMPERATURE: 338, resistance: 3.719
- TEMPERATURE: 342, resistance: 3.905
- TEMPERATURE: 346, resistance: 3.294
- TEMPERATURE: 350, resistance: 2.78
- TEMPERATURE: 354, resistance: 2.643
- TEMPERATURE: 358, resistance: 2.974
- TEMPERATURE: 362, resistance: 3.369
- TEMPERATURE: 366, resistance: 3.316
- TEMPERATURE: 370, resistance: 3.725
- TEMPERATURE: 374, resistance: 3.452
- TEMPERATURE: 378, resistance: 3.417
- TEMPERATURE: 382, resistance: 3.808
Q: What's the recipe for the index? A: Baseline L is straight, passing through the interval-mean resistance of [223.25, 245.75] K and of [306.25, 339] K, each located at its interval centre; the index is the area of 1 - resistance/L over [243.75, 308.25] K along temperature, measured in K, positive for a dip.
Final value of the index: 6.3 K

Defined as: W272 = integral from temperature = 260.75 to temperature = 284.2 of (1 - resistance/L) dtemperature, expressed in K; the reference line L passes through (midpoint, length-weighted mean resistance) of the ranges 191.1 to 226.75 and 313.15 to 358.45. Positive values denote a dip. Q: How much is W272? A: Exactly 2.36 K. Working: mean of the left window 3.55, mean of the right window 3.16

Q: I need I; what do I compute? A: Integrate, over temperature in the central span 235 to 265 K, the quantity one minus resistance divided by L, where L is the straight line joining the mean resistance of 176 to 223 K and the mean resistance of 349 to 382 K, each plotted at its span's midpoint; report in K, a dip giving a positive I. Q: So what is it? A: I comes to 2.6 K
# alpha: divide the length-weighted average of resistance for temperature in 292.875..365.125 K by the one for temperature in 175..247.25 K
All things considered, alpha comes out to 0.83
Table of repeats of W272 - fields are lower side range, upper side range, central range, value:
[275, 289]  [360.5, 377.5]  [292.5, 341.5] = 4.8 K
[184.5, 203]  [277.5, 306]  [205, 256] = -1.3 K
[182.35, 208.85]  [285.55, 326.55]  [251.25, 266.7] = 0.3 K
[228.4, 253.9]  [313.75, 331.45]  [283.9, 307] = 2.3 K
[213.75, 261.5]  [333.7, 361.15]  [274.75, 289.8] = 1.4 K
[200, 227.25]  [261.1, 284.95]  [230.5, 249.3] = -0.4 K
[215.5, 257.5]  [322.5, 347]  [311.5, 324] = 3.5 K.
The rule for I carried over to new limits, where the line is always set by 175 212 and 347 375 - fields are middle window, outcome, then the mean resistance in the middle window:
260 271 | 1.7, 2.9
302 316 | 4.8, 2.18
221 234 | -0.6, 3.66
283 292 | 1.0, 2.99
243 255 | 1.2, 3.12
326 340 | -1.6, 3.62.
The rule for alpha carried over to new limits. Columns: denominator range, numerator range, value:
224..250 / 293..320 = 0.71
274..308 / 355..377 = 1.16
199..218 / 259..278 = 0.85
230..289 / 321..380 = 1.06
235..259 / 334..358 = 1.01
